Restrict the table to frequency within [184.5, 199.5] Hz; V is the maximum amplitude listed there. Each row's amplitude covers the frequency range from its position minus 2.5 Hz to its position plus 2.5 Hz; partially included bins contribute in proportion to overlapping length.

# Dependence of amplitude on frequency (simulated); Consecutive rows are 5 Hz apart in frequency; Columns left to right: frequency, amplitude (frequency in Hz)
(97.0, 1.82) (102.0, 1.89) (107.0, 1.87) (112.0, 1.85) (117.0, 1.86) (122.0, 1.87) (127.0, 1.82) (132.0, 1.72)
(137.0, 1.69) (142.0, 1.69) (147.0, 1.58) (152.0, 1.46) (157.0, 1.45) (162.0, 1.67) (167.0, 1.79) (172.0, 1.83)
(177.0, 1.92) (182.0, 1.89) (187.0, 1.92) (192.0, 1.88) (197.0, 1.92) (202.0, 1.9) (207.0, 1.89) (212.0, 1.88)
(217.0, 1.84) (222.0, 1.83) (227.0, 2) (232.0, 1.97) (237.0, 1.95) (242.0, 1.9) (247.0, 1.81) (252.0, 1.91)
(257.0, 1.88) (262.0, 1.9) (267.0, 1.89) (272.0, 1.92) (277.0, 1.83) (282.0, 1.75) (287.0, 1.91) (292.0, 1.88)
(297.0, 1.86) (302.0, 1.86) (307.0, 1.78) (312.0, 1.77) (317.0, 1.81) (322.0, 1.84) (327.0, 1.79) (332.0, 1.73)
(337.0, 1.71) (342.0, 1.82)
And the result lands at 1.92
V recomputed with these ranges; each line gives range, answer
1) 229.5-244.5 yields 1.97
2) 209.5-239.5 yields 2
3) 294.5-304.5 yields 1.86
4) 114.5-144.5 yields 1.87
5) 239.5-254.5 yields 1.91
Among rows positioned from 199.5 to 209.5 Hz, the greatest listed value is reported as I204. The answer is 1.9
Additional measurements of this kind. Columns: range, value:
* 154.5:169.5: 1.79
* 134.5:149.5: 1.69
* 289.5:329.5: 1.88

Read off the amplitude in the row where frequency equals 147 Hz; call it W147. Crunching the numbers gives 1.58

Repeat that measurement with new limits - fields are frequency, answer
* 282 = 1.75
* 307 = 1.78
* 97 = 1.82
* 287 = 1.91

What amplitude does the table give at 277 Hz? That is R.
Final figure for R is 1.83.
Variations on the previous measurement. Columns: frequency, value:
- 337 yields 1.71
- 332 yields 1.73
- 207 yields 1.89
